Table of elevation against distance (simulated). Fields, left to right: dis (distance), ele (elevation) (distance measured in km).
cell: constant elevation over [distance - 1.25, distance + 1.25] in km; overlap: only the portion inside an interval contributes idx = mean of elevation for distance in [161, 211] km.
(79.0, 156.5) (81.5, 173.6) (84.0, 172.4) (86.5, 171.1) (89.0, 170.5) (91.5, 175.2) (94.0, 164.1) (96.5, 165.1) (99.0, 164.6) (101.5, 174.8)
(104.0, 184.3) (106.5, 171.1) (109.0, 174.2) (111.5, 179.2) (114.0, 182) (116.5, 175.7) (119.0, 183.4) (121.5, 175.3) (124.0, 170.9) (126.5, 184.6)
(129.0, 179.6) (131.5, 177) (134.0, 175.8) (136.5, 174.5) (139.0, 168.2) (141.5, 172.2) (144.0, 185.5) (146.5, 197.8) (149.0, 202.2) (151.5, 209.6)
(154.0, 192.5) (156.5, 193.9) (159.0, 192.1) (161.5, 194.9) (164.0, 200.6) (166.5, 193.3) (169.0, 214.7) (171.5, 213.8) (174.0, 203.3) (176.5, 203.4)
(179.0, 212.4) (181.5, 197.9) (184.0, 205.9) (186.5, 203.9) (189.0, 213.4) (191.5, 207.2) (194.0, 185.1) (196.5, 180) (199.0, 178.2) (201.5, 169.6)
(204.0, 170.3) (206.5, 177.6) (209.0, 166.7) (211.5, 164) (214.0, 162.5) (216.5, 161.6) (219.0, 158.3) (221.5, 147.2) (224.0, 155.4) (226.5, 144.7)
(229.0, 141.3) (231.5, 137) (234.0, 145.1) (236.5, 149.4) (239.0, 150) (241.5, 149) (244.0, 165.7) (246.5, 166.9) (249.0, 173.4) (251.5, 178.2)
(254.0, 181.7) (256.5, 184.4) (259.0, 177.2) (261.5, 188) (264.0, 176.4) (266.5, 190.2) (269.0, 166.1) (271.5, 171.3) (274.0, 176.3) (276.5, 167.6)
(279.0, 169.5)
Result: 194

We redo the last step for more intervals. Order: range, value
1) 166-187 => 206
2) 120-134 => 177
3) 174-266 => 174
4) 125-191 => 195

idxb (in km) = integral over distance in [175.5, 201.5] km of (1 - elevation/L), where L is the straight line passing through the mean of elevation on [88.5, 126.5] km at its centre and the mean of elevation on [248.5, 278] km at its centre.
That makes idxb -3.13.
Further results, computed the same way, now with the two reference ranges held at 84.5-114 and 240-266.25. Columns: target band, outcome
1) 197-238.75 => 3.79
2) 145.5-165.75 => -2.87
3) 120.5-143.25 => -0.34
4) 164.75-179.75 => -2.85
